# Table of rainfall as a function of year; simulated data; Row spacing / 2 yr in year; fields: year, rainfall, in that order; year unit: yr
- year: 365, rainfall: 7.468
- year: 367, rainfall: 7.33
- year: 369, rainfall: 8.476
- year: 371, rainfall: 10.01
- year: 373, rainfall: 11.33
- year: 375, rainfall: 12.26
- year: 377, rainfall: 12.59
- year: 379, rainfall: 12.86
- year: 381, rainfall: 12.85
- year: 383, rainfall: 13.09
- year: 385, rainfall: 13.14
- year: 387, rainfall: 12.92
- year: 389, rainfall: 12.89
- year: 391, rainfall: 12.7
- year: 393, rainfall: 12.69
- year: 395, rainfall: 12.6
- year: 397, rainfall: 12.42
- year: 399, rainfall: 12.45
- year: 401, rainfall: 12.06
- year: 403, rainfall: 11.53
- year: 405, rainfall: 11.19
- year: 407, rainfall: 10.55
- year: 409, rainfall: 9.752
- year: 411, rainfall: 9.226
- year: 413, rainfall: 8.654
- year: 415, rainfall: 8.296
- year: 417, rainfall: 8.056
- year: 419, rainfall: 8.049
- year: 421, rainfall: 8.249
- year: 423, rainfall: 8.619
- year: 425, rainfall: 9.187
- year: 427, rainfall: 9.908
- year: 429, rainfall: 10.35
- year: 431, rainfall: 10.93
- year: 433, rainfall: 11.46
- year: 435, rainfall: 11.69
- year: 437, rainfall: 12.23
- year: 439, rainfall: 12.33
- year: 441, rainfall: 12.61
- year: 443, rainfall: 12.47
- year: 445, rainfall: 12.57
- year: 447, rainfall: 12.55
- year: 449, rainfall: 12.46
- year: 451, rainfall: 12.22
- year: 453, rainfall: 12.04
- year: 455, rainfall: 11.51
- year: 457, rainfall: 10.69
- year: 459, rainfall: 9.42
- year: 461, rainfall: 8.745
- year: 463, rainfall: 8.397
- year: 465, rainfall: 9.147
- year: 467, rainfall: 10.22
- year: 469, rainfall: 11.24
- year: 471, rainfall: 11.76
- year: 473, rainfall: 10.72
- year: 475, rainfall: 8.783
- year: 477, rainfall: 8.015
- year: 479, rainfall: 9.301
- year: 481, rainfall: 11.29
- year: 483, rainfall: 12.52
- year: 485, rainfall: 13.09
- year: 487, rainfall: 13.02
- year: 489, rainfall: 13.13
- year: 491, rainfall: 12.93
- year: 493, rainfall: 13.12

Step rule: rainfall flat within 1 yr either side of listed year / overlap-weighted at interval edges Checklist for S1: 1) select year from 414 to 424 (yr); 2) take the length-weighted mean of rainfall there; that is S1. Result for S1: 8.25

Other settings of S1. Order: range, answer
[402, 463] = 10.5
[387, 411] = 11.8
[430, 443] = 11.9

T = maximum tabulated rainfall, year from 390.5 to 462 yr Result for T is 12.7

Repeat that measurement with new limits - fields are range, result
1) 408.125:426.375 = 9.752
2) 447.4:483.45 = 12.52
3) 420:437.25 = 12.23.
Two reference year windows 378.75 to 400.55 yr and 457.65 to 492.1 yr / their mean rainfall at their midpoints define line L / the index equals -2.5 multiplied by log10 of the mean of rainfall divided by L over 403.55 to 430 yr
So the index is 0.29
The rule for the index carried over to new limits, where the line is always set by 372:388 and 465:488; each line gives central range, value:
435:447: -0.082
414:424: 0.397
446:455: -0.084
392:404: 0.000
